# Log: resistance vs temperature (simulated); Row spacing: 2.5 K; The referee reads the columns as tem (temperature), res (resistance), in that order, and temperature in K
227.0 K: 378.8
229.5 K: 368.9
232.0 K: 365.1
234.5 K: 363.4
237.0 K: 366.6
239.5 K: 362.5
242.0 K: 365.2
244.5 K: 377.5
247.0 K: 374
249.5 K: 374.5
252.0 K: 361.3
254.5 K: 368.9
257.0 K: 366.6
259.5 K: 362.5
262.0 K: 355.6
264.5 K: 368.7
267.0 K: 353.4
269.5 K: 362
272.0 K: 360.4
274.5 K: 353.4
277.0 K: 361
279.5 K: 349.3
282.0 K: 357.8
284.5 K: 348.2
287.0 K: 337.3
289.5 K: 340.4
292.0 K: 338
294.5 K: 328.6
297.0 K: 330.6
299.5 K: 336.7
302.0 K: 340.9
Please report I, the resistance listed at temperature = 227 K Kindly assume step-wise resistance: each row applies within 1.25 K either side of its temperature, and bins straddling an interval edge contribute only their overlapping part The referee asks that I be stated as 378.8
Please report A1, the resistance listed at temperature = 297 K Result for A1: 330.6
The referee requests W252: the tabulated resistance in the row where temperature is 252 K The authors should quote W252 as 361.3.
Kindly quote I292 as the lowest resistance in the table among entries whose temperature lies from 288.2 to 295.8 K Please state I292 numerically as 328.6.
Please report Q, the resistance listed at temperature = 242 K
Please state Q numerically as 365.2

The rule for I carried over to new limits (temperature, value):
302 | 340.9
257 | 366.6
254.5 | 368.9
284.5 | 348.2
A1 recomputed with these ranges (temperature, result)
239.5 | 362.5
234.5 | 363.4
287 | 337.3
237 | 366.6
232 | 365.1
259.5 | 362.5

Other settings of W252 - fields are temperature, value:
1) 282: 357.8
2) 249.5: 374.5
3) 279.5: 349.3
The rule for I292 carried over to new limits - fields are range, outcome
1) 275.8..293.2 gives 337.3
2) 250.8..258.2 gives 361.3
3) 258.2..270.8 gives 353.4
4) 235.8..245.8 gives 362.5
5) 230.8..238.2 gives 363.4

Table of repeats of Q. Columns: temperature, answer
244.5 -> 377.5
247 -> 374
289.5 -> 340.4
